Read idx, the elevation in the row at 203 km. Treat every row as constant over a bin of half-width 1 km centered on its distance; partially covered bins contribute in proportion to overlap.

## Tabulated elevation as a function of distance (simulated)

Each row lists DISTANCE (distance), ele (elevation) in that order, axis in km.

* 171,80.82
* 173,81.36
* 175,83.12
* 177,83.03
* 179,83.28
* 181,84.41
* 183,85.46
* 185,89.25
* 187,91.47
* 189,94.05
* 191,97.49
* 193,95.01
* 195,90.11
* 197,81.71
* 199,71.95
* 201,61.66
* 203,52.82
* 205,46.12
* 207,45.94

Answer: 52.82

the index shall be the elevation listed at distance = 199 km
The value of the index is 71.95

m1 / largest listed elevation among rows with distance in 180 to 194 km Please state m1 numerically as 97.49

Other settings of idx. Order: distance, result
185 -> 89.25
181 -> 84.41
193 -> 95.01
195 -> 90.11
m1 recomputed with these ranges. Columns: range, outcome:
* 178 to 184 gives 85.46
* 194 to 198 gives 90.11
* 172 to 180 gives 83.28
